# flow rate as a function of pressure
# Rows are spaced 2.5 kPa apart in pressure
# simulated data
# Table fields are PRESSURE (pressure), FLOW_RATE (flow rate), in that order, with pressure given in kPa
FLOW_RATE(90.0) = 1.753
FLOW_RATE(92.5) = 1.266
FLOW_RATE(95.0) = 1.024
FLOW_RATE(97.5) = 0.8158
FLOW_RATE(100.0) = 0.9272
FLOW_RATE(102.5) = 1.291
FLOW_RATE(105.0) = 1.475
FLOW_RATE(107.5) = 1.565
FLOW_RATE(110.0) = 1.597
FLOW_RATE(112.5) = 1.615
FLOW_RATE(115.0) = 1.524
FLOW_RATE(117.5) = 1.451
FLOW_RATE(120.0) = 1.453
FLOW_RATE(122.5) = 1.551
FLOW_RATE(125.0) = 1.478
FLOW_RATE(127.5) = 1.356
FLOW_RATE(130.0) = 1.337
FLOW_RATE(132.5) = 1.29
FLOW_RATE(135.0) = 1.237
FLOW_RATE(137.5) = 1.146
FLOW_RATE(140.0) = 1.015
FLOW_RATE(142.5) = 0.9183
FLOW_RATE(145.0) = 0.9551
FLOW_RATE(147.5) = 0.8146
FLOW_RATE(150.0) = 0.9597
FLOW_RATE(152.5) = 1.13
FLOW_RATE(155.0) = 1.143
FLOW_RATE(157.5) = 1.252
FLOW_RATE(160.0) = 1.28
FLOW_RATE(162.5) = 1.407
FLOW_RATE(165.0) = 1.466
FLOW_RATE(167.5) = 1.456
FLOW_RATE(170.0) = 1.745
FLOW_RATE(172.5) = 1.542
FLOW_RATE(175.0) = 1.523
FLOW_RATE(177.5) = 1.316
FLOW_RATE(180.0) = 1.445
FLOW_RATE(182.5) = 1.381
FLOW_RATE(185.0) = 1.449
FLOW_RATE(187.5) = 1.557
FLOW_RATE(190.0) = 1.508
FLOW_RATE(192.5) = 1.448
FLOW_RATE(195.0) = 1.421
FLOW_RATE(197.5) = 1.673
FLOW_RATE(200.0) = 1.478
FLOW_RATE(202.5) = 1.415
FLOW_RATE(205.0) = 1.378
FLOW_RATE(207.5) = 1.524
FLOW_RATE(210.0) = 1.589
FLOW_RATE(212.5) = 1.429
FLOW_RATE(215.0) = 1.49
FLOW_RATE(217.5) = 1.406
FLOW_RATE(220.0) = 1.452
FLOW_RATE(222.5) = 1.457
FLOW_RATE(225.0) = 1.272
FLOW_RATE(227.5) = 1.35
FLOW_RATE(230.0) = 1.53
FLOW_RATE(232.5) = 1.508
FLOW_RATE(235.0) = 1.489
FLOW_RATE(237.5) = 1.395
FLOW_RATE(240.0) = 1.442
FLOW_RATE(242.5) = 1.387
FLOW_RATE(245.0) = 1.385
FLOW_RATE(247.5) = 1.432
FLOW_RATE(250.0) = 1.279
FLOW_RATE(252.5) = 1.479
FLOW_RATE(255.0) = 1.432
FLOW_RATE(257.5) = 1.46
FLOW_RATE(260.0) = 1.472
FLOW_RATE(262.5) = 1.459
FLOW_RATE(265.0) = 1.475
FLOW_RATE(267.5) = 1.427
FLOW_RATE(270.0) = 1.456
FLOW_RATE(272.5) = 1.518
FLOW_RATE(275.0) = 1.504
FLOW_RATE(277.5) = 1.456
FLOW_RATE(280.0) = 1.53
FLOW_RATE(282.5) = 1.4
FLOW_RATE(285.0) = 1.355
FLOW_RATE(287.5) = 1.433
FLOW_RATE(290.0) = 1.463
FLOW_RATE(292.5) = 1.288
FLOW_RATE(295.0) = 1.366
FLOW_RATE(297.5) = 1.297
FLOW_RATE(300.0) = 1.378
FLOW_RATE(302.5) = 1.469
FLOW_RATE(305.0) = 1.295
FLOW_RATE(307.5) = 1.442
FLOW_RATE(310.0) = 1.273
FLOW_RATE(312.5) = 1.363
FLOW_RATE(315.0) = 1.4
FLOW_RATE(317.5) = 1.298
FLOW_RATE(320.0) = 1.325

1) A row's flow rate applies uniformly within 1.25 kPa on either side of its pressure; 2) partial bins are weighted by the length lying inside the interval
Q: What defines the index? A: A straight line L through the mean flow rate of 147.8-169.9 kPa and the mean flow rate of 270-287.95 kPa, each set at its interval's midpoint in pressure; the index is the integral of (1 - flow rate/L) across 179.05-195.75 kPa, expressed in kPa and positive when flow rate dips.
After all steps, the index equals -1.9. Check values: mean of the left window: 1.27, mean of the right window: 1.46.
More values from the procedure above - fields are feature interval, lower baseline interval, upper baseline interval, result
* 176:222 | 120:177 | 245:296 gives -4.2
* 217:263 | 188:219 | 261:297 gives 1.1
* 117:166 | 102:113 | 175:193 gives 8.5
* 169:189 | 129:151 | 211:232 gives -4.0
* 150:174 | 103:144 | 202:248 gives 0.7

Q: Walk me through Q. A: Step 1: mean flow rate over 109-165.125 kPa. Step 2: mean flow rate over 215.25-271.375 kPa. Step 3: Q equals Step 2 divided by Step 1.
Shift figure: 1.12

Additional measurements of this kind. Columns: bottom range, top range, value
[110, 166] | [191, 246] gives 1.14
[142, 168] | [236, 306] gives 1.22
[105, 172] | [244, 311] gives 1.07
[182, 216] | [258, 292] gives 0.98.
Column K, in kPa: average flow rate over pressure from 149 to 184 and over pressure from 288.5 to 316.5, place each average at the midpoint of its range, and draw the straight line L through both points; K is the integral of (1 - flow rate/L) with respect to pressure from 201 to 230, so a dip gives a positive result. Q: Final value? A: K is -1.54 kPa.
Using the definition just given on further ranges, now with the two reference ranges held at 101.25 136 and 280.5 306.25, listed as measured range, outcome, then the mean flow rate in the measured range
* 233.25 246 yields -0.2 kPa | 1.42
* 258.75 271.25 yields -0.6 kPa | 1.46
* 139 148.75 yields 3.5 kPa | 0.923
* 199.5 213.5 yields -0.6 kPa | 1.47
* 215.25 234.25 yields -0.3 kPa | 1.43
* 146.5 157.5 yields 3.0 kPa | 1.04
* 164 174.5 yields -0.9 kPa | 1.55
